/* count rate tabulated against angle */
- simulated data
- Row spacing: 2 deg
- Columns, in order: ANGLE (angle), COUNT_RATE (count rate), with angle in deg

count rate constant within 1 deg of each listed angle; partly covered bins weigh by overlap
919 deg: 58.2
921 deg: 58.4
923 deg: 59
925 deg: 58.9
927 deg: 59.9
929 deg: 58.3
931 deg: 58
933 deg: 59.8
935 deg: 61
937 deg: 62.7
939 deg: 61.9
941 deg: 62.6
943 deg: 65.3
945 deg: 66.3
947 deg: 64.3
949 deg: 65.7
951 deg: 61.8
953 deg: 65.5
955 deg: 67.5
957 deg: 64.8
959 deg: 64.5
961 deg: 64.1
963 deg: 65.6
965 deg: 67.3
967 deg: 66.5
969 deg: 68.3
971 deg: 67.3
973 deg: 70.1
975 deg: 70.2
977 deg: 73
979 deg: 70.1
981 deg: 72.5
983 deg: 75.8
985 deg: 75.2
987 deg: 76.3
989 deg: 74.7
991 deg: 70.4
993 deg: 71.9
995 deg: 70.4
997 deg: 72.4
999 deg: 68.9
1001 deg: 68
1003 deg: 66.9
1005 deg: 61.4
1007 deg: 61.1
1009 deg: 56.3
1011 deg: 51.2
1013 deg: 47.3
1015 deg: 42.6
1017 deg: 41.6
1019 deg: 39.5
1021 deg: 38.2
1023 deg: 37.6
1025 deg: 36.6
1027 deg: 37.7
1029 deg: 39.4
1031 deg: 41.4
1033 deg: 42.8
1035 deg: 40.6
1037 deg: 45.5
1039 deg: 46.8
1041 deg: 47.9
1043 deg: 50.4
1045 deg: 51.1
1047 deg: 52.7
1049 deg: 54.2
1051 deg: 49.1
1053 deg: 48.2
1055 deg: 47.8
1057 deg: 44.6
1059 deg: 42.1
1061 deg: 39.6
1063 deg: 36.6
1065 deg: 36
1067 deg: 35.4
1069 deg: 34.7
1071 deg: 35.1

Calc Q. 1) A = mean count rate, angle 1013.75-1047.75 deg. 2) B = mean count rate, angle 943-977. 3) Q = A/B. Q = 0.65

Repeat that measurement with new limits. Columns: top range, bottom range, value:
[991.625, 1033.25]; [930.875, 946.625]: 0.84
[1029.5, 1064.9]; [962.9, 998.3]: 0.64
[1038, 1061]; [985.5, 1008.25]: 0.70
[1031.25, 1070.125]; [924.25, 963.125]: 0.71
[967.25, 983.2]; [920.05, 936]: 1.19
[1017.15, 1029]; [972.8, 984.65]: 0.53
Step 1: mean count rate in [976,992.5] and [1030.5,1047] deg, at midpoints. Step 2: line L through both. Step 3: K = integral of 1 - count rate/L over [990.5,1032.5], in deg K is 5.33 deg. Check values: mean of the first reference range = 73.5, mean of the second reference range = 46.4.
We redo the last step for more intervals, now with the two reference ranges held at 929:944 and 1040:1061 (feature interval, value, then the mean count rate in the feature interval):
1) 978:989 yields -3.5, 74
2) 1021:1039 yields 3.6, 40.5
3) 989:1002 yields -3.8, 70.7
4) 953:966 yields -1.5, 65.6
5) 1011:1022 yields 2.0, 42.7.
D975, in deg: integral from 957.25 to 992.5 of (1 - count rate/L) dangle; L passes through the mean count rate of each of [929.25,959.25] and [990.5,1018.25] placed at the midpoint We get -4.70 deg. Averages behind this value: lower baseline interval 63.3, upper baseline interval 60.4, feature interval 70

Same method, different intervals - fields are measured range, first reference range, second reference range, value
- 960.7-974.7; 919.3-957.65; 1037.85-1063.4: -2.19 deg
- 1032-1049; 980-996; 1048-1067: 1.04 deg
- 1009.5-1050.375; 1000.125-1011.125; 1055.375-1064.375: 5.70 deg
